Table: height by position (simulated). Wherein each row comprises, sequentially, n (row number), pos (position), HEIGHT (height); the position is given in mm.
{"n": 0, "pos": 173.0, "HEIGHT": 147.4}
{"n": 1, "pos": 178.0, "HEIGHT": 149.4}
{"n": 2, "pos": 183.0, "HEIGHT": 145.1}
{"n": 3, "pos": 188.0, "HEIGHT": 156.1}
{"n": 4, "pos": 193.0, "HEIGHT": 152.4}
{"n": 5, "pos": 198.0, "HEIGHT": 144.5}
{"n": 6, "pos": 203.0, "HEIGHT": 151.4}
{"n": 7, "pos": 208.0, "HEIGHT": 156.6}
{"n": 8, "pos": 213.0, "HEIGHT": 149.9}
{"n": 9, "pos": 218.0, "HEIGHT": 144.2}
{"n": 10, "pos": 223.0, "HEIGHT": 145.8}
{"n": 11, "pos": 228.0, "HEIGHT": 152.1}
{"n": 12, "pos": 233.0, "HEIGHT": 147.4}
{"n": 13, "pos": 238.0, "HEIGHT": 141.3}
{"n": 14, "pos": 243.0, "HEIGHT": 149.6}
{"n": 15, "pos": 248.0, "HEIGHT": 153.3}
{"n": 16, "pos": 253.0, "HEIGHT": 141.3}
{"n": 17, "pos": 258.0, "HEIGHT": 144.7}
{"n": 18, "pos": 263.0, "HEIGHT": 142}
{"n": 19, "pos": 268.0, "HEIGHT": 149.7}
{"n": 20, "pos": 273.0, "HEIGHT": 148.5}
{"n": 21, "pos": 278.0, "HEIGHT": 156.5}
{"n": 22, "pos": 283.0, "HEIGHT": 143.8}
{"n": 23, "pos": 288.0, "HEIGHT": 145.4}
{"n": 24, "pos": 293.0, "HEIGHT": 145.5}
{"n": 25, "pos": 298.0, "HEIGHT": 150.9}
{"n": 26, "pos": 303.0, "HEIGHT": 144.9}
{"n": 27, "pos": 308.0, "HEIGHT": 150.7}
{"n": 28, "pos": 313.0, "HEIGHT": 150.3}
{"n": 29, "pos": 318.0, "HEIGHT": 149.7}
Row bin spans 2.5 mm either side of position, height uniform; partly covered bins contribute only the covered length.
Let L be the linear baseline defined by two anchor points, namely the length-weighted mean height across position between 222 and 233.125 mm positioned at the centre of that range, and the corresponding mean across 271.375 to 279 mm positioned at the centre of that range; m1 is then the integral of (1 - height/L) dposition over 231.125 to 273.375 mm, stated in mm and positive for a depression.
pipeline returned 1.2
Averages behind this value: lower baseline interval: 149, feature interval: 146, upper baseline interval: 152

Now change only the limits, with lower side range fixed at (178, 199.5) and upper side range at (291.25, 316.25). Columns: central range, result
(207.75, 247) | 0.3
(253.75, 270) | 0.4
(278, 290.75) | 0.2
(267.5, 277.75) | -0.1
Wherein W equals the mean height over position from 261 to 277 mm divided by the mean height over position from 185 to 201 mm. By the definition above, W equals 1.0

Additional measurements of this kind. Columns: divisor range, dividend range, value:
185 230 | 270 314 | 0.99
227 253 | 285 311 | 1.00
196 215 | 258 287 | 0.98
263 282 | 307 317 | 1.00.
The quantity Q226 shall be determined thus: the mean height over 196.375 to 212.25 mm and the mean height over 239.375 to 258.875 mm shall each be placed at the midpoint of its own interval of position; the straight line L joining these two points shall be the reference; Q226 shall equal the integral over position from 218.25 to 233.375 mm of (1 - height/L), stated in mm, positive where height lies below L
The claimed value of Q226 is 0.1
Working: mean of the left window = 151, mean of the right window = 147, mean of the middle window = 148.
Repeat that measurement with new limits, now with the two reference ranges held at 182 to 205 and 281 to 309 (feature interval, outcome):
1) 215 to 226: 0.3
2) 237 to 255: 0.2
